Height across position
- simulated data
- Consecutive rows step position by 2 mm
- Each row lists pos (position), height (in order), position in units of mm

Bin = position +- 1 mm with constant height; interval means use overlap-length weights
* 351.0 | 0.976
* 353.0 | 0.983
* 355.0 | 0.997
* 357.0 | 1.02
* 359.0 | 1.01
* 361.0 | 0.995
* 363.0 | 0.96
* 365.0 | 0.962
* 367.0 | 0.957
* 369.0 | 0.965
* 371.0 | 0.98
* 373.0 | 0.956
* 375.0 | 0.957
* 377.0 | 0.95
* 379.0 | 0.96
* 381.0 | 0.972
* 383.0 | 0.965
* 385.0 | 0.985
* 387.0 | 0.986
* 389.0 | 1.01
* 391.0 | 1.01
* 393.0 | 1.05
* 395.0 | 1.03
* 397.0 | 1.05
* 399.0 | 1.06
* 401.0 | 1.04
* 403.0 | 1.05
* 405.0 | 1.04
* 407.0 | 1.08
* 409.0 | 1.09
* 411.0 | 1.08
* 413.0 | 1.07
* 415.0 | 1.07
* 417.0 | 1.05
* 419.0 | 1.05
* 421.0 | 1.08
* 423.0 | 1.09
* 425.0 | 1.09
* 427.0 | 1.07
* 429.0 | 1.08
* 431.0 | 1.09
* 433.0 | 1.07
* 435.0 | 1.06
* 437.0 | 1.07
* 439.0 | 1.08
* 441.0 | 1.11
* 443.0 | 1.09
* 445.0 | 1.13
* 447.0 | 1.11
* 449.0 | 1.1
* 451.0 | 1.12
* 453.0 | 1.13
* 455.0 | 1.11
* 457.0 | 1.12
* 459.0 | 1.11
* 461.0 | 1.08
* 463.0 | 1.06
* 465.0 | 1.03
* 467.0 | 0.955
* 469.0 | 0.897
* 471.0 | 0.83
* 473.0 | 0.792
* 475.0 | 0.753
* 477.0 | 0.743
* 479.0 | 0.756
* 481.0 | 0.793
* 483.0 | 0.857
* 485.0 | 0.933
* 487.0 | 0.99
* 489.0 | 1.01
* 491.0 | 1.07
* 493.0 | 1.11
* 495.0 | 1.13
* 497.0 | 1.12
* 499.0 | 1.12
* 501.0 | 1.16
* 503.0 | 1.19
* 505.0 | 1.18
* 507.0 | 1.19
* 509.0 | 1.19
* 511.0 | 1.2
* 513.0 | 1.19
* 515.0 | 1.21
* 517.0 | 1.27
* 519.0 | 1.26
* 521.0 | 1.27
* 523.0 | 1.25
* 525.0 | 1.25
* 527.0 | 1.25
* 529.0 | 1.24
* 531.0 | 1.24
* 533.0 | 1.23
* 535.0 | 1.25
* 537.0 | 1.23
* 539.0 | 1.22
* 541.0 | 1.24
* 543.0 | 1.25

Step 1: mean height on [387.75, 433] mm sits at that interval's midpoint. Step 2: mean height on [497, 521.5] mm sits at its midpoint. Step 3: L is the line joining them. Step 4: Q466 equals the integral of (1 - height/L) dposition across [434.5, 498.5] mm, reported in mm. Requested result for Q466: 7.2 mm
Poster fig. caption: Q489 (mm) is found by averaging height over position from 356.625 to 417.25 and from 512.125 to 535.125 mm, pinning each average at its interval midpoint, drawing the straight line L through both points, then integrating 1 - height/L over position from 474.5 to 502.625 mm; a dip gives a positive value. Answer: 5.0 mm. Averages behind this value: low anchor 1.01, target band 0.976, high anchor 1.24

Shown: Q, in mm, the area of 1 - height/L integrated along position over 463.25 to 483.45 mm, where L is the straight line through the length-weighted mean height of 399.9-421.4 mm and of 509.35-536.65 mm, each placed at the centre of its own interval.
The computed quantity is 5.4 mm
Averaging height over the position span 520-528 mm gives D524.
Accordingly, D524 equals 1.25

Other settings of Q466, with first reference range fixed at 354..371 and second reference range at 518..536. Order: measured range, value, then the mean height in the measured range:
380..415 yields 0.2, 1.03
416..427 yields 0.1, 1.07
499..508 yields 0.3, 1.17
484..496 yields 1.5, 1.04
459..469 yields 1.1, 1.03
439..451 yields 0.1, 1.11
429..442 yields 0.2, 1.08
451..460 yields 0.1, 1.12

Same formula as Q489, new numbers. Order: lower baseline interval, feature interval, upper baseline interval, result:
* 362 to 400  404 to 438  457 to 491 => -4.0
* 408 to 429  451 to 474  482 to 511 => 1.5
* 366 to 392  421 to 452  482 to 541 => -1.0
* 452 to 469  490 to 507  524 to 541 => 0.3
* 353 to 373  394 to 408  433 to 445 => -0.2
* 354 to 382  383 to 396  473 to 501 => -0.5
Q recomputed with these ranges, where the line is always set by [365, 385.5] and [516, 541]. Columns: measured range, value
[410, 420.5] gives -0.3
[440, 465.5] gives 0.1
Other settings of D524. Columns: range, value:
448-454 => 1.12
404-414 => 1.07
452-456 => 1.12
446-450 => 1.1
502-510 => 1.19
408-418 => 1.07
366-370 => 0.961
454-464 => 1.1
